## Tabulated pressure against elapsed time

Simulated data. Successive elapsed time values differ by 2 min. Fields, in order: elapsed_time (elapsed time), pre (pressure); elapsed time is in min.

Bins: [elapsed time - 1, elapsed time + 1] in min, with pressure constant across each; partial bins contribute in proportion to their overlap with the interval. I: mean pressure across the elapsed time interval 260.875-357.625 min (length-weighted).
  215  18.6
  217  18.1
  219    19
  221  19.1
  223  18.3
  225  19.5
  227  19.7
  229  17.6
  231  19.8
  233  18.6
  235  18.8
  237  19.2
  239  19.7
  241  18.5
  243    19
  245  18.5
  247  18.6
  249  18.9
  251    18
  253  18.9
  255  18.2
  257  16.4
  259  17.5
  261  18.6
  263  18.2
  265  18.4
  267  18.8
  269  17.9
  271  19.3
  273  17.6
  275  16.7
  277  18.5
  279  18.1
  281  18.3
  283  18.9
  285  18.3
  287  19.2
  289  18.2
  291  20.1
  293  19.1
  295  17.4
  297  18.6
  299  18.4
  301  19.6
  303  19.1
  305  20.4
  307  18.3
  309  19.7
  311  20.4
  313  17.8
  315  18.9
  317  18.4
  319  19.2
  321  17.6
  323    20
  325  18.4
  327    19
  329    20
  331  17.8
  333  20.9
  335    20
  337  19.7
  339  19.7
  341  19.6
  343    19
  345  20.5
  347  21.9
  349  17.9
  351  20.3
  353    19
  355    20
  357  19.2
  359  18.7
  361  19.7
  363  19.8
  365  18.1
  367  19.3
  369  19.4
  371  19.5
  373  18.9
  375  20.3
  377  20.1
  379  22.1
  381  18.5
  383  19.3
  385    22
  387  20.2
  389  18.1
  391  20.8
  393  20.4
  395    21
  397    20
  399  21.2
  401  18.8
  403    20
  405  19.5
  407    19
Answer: 19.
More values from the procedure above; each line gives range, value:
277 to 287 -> 18.5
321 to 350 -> 19.5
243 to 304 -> 18.4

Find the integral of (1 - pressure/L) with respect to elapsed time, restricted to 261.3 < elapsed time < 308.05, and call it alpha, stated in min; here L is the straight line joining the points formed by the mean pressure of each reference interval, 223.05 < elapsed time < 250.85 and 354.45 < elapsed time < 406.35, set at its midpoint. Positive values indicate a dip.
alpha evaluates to 1.5 min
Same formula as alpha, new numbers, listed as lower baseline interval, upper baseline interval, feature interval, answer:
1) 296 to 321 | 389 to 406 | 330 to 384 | 0.0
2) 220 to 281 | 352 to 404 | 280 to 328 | 0.4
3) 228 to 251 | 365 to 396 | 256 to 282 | 1.4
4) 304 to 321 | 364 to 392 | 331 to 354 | -0.5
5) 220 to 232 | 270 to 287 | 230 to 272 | 0.2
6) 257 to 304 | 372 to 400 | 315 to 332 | 0.3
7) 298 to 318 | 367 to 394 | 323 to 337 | 0.0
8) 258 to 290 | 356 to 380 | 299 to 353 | -1.0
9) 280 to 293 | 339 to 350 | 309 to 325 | 0.3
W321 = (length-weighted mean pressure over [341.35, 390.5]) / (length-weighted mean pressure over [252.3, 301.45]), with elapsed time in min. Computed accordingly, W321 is 1.1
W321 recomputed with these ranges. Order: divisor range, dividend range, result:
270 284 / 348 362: 1.06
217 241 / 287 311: 1.00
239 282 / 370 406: 1.10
